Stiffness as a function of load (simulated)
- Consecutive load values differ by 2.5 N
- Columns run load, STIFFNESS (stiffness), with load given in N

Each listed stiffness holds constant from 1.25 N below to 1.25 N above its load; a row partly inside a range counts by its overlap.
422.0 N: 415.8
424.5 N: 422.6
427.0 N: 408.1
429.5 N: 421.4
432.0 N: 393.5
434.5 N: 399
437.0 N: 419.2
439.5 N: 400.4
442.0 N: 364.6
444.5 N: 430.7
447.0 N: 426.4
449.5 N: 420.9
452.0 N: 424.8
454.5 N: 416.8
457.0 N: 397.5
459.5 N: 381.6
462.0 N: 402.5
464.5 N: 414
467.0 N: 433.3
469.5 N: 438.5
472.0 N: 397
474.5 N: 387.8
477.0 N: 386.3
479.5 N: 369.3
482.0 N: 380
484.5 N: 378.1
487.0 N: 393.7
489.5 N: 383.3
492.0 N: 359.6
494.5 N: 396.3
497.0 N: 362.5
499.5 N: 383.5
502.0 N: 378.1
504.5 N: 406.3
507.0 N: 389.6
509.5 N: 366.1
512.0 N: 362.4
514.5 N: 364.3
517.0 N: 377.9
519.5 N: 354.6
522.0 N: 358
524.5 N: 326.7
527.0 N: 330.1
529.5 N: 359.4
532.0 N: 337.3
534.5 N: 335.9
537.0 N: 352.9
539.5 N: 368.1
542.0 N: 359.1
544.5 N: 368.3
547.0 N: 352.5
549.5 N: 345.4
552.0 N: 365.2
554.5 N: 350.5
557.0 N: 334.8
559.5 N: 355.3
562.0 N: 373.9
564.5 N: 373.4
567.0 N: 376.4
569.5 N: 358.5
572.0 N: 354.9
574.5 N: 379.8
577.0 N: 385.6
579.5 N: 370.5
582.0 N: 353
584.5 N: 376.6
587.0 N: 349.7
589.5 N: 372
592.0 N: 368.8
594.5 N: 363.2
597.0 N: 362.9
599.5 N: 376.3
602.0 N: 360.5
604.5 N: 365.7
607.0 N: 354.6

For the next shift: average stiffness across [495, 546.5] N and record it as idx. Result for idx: 362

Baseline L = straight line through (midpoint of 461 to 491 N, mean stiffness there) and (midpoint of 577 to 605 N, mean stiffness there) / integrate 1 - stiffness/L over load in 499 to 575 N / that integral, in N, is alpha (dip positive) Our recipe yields 3.9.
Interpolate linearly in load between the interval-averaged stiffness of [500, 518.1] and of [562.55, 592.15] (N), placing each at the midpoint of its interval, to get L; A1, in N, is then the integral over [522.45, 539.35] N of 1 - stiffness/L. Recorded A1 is 1.44 N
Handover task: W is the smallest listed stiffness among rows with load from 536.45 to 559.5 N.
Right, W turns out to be 334.8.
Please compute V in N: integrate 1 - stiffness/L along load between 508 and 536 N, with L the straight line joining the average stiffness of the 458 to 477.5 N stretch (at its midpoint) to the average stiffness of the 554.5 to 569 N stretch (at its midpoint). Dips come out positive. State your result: 2.1 N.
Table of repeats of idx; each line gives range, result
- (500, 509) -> 389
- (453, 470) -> 411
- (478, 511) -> 380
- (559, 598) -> 367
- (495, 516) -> 377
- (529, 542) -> 351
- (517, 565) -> 353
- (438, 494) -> 399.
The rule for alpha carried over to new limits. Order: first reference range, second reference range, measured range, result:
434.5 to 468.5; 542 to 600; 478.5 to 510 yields 0.99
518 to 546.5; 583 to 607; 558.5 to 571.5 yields -0.32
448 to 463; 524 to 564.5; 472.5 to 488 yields 0.36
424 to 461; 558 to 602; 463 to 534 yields 2.62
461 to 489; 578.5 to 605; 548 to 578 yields 0.86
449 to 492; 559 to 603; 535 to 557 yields 1.27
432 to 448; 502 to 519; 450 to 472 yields -0.89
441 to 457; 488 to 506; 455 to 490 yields 0.12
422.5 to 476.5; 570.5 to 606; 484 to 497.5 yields 0.57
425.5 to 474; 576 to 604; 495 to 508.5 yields 0.33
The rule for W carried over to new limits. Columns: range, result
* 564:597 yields 349.7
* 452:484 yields 369.3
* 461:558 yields 326.7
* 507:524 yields 354.6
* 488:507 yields 359.6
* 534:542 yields 335.9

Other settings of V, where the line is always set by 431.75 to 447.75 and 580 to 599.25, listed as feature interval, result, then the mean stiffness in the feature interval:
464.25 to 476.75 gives -0.5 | 412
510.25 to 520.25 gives 0.5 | 365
